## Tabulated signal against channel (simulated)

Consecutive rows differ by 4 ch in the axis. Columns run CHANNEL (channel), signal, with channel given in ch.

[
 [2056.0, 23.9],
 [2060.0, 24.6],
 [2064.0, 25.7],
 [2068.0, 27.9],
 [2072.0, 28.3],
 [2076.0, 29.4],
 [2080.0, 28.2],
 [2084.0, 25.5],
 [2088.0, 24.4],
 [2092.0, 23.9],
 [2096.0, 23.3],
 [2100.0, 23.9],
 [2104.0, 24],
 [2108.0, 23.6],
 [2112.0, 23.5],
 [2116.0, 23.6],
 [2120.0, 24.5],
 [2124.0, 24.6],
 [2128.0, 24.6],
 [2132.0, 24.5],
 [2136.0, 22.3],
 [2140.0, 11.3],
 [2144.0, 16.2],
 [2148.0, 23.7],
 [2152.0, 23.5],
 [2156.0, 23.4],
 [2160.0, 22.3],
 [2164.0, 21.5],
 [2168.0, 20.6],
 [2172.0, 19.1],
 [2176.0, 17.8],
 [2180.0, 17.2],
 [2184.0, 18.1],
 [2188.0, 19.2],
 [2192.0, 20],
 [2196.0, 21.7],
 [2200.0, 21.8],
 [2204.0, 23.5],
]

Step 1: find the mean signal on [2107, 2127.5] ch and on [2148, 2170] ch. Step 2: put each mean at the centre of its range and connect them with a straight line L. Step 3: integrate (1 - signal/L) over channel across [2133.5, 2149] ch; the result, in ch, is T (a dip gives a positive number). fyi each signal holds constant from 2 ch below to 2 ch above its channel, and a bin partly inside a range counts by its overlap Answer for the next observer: 3.3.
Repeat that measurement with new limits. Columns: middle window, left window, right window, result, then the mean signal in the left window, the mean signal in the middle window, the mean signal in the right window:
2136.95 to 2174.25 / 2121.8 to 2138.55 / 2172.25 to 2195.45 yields 1.68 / 23.6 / 20.2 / 18.7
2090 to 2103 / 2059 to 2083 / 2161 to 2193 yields 0.87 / 27.4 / 23.7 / 19.3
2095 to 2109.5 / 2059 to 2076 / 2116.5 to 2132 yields 0.99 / 27.1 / 23.7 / 24.5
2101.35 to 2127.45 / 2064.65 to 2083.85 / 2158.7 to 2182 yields 0.51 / 28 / 24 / 19.7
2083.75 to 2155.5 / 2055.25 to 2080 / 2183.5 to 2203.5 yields 4.50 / 26.9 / 22.8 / 20.6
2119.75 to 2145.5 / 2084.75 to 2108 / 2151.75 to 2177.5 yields 1.69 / 24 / 21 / 21.1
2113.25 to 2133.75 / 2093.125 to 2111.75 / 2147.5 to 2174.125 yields -1.14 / 23.7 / 24.3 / 21.9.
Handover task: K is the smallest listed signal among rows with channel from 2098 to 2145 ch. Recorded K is 11.3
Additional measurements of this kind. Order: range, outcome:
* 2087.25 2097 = 23.3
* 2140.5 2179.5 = 16.2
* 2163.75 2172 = 19.1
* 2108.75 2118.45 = 23.5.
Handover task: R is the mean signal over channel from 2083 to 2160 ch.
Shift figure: 22.8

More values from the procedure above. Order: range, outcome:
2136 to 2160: 20.1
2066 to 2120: 25.3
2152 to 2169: 22.2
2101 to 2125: 23.9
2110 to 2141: 22.7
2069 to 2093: 26.8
